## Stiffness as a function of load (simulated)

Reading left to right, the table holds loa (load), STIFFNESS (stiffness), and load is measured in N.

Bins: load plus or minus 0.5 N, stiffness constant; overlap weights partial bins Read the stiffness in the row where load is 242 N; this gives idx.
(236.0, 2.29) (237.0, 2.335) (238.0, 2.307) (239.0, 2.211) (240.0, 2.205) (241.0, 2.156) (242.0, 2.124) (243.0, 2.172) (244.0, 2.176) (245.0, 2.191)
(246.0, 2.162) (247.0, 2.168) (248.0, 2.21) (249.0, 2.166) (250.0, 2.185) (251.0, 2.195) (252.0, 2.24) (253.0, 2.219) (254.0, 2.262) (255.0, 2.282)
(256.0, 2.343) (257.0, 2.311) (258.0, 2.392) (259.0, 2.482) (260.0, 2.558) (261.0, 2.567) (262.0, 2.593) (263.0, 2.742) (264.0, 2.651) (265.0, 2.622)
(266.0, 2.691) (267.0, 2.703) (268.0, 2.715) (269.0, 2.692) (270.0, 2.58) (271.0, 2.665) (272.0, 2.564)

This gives 2.124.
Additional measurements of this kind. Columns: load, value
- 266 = 2.691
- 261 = 2.567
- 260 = 2.558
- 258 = 2.392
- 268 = 2.715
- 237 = 2.335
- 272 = 2.564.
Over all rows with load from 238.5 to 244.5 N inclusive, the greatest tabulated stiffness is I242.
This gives 2.211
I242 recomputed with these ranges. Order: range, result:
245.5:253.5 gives 2.24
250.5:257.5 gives 2.343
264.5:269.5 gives 2.715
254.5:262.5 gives 2.593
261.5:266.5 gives 2.742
